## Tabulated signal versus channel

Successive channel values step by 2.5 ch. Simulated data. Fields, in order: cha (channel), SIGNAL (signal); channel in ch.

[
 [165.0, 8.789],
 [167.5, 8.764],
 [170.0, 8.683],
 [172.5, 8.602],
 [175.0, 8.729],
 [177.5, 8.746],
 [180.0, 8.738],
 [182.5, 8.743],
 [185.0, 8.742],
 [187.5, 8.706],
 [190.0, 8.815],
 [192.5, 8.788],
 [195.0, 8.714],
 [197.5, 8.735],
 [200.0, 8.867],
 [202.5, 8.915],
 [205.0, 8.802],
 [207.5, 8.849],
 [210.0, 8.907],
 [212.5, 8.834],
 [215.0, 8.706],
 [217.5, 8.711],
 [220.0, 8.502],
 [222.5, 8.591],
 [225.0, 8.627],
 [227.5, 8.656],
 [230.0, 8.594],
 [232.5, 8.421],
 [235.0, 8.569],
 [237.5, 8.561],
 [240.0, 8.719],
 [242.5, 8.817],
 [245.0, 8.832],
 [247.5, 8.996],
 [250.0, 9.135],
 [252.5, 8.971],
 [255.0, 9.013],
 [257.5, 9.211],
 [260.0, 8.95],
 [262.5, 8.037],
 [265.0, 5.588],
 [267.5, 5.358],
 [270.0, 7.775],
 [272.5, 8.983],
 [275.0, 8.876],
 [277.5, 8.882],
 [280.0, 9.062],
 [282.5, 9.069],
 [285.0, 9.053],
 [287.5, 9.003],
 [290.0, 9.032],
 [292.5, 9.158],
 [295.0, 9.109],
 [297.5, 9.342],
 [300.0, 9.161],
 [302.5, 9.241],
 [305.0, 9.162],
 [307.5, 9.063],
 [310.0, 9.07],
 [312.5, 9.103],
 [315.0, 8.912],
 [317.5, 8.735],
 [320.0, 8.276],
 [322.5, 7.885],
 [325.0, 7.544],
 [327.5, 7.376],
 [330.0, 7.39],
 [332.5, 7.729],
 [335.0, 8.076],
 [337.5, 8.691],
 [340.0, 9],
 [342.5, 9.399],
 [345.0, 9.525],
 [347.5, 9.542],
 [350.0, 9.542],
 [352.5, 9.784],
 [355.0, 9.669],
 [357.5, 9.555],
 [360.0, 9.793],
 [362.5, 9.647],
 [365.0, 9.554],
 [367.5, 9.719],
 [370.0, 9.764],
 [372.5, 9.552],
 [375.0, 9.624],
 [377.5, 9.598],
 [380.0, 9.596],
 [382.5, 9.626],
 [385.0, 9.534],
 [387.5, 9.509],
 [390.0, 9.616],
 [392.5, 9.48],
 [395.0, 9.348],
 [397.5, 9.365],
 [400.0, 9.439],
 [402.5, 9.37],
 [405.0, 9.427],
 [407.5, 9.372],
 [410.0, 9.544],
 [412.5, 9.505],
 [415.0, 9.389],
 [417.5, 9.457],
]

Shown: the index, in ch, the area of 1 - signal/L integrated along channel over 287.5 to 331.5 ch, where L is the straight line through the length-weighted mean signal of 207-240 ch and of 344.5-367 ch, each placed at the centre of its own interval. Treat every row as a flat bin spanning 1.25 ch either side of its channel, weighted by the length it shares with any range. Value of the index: 2.8 ch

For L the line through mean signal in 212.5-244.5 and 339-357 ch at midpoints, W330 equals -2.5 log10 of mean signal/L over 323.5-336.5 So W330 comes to 0.22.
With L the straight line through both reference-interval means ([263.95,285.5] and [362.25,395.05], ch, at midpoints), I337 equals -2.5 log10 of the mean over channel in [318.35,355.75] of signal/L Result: 0.05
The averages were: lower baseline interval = 8.06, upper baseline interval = 9.59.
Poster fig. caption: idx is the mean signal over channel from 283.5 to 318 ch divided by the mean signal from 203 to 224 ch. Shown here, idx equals 1.0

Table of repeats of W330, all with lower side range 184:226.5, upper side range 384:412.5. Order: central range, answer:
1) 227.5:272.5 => 0.07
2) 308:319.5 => 0.03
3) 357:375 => -0.04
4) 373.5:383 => -0.03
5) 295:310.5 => -0.01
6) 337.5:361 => -0.02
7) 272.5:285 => 0.00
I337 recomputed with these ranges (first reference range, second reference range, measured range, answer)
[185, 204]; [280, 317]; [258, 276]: 0.17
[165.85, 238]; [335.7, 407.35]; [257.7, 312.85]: 0.06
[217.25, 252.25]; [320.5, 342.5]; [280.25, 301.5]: -0.10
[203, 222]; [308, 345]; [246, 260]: -0.05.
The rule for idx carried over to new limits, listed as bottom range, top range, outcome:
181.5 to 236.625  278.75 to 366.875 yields 1.03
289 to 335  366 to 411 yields 1.11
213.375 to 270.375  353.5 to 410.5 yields 1.13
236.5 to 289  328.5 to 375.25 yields 1.08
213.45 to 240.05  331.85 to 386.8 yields 1.09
